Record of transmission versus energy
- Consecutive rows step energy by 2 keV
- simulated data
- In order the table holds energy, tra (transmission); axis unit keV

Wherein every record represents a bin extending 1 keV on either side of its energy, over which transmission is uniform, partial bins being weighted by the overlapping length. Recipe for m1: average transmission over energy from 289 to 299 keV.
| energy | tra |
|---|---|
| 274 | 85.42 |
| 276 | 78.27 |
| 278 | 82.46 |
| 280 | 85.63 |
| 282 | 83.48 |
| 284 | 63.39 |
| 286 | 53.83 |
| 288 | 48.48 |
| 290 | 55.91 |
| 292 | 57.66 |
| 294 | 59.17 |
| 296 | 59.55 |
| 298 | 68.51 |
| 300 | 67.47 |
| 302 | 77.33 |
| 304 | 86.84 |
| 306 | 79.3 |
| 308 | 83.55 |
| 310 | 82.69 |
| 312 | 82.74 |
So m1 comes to 60.2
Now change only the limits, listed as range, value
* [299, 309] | 78.9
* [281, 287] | 66.9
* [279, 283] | 84.6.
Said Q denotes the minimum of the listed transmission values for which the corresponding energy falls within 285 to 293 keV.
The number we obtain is 48.48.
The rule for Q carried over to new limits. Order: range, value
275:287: 53.83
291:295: 57.66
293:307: 59.17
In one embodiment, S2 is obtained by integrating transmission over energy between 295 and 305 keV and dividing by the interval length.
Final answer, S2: 71.9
